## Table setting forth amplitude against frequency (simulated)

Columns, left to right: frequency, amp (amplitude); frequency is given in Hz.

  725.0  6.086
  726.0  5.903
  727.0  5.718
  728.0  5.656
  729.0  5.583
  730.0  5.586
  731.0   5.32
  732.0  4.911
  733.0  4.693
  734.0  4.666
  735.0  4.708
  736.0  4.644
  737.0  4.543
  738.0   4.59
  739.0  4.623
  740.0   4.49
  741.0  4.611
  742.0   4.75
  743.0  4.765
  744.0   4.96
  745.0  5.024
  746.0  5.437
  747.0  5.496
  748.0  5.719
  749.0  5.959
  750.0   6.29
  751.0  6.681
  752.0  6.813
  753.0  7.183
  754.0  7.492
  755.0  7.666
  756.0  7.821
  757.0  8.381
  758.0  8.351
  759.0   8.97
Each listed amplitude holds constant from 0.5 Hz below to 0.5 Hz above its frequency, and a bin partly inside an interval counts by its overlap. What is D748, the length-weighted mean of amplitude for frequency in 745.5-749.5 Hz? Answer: 5.65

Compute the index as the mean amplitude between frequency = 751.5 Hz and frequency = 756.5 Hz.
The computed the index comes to 7.4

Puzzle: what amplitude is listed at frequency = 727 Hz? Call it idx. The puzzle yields 5.718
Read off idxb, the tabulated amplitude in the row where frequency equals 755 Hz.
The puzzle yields 7.666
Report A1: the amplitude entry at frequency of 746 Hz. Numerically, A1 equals 5.437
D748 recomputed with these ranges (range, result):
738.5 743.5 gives 4.65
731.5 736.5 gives 4.72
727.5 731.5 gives 5.54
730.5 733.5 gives 4.97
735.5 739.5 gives 4.6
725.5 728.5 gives 5.76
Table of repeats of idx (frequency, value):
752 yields 6.813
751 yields 6.681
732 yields 4.911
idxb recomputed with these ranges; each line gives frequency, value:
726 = 5.903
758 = 8.351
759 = 8.97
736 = 4.644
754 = 7.492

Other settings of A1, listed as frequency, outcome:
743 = 4.765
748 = 5.719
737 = 4.543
